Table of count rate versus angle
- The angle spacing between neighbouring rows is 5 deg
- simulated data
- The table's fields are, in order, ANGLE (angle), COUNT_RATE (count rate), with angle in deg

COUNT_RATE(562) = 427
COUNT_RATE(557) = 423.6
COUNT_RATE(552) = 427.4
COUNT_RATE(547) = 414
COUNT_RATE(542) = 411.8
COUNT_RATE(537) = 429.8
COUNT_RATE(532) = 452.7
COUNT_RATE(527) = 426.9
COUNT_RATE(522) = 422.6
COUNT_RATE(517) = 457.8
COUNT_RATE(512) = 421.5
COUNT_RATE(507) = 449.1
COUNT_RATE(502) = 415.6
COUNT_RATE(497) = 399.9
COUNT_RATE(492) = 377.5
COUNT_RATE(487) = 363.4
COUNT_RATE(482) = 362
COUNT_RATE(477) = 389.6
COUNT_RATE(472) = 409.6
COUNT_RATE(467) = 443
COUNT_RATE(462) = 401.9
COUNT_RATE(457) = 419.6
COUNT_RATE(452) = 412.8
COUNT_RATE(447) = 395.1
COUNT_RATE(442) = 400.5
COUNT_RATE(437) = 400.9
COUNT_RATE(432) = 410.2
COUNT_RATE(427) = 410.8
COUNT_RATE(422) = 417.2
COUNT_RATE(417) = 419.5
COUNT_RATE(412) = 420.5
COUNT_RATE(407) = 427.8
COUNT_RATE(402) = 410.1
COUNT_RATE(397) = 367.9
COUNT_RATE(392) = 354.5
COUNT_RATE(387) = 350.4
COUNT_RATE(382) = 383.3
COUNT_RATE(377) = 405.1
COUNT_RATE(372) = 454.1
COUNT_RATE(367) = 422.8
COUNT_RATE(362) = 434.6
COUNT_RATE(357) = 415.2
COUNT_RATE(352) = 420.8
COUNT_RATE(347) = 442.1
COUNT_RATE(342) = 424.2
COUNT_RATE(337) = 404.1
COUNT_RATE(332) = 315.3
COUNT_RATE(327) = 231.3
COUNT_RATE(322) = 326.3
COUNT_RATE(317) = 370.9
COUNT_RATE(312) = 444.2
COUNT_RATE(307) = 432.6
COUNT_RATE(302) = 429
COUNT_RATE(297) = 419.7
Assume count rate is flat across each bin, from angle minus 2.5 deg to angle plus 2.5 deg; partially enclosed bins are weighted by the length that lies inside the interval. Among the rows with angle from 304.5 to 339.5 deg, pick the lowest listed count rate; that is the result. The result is 231.3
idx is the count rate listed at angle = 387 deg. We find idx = 350.4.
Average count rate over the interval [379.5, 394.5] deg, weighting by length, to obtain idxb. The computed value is 363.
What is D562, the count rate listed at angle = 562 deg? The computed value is 427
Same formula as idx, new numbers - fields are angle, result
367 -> 422.8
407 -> 427.8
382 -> 383.3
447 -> 395.1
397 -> 367.9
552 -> 427.4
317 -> 370.9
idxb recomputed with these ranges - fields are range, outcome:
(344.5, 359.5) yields 426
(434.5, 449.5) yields 399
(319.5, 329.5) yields 279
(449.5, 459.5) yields 416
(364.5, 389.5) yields 403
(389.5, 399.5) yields 361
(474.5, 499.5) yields 378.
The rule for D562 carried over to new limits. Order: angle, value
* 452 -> 412.8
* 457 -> 419.6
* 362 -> 434.6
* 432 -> 410.2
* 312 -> 444.2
